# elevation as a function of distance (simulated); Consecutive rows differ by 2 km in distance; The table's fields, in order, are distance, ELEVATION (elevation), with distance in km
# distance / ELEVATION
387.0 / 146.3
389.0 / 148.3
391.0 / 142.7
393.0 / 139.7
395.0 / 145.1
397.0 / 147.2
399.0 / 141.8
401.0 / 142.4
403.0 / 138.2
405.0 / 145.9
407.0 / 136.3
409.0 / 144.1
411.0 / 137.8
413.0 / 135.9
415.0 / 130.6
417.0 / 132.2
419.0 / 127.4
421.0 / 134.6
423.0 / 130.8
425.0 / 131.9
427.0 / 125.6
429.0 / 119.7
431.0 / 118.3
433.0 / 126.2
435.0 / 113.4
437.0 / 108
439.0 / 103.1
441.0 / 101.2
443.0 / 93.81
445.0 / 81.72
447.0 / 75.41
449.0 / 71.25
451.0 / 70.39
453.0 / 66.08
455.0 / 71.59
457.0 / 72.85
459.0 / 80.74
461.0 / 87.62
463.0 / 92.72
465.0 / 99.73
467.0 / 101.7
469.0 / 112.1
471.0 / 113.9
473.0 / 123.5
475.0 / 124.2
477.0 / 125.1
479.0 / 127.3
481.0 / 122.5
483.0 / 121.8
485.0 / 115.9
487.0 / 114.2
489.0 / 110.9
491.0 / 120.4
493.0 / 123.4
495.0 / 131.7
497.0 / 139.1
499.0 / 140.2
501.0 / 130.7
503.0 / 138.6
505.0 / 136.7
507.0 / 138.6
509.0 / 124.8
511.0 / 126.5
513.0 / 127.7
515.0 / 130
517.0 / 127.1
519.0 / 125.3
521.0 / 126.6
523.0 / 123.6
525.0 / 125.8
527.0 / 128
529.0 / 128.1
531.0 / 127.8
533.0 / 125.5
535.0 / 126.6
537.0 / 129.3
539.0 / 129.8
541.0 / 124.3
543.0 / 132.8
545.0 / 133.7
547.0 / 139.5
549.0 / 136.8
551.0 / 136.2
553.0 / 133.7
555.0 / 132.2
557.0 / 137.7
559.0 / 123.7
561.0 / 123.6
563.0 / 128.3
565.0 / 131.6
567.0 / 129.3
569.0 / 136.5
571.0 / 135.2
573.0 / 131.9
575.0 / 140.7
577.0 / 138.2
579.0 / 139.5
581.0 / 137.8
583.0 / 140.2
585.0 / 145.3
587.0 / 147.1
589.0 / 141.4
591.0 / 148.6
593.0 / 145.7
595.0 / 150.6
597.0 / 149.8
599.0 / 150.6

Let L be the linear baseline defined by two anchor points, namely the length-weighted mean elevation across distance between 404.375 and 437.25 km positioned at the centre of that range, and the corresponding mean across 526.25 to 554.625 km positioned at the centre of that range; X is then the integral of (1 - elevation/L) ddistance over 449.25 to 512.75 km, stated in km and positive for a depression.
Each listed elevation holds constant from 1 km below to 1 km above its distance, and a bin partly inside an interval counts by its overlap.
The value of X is 8.6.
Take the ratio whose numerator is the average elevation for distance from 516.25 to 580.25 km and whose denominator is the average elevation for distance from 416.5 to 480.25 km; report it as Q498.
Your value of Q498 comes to 1.2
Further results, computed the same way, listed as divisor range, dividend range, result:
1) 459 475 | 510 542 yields 1.22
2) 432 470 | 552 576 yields 1.45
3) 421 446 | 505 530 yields 1.13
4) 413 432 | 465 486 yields 0.92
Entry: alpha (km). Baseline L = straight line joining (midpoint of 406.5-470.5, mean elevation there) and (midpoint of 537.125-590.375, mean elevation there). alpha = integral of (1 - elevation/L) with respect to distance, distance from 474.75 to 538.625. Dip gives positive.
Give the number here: -2.6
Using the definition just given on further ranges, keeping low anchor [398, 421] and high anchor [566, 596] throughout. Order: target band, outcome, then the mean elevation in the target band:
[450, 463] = 5.8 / 76.3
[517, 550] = 2.5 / 129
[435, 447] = 3.6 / 97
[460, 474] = 3.4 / 104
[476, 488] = 1.5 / 121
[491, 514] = 1.2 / 132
